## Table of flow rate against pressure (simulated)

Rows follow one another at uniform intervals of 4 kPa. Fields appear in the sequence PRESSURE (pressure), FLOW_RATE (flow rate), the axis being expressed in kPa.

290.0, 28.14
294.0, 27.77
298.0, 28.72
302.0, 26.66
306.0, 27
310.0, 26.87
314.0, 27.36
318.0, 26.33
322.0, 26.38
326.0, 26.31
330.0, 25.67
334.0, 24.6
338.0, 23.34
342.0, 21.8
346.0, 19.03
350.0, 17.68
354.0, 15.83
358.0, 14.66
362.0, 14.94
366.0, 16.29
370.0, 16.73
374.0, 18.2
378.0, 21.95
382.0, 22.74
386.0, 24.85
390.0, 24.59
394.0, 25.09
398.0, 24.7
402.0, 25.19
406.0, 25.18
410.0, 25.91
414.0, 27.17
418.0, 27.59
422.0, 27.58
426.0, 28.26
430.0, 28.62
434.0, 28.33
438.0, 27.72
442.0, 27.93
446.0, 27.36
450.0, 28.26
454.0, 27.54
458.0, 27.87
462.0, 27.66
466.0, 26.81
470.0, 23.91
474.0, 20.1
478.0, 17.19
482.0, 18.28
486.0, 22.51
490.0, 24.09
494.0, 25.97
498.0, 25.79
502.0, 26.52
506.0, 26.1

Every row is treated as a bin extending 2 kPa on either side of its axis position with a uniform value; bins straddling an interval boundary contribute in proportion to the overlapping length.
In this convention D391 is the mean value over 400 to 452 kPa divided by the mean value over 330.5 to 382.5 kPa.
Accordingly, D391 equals 1.43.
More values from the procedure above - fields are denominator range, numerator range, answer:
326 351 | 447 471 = 1.20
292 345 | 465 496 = 0.86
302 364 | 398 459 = 1.20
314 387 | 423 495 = 1.21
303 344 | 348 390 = 0.73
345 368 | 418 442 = 1.72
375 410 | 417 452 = 1.16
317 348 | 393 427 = 1.09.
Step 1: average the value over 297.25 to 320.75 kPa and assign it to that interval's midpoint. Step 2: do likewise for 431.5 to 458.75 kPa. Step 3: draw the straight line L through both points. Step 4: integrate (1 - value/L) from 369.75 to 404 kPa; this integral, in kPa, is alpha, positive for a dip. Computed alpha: 5.7 kPa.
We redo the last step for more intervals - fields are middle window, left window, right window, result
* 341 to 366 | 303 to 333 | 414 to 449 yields 9.16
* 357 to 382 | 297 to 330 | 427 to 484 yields 8.21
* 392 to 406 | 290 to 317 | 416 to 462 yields 1.38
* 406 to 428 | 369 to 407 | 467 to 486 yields -4.87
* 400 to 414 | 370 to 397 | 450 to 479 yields -1.48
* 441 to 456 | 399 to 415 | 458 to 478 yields -1.87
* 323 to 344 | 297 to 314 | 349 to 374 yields -2.64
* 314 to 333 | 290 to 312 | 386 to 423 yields 0.63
